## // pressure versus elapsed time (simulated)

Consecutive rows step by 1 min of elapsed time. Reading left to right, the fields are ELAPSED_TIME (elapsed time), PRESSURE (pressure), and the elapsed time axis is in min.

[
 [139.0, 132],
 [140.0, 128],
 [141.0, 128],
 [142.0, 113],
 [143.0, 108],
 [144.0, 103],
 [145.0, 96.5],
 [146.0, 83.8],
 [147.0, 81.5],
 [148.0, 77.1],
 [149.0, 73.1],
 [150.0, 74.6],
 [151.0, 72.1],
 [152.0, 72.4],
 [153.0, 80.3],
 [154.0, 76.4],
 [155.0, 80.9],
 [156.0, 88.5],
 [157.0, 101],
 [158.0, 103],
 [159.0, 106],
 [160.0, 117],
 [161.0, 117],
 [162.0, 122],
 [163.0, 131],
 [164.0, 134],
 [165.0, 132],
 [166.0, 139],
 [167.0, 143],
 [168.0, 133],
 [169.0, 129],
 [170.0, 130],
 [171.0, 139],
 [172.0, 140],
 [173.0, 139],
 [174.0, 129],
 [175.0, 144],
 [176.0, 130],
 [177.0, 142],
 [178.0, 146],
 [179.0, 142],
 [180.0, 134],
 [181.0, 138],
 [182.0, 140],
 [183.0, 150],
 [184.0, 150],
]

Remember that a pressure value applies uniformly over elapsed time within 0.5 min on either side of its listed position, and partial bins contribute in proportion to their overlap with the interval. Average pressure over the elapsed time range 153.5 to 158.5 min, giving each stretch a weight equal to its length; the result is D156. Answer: 90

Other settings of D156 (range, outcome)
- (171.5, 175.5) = 138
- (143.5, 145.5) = 99.8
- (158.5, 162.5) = 116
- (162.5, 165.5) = 132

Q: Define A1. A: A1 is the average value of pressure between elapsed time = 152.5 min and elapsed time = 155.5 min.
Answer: 79.2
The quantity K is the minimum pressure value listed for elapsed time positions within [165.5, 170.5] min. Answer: 129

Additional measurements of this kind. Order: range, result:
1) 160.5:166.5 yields 117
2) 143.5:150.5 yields 73.1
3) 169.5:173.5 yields 130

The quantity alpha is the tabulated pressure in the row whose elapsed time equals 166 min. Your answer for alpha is 139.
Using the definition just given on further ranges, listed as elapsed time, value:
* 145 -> 96.5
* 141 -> 128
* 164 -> 134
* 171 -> 139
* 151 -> 72.1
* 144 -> 103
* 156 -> 88.5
